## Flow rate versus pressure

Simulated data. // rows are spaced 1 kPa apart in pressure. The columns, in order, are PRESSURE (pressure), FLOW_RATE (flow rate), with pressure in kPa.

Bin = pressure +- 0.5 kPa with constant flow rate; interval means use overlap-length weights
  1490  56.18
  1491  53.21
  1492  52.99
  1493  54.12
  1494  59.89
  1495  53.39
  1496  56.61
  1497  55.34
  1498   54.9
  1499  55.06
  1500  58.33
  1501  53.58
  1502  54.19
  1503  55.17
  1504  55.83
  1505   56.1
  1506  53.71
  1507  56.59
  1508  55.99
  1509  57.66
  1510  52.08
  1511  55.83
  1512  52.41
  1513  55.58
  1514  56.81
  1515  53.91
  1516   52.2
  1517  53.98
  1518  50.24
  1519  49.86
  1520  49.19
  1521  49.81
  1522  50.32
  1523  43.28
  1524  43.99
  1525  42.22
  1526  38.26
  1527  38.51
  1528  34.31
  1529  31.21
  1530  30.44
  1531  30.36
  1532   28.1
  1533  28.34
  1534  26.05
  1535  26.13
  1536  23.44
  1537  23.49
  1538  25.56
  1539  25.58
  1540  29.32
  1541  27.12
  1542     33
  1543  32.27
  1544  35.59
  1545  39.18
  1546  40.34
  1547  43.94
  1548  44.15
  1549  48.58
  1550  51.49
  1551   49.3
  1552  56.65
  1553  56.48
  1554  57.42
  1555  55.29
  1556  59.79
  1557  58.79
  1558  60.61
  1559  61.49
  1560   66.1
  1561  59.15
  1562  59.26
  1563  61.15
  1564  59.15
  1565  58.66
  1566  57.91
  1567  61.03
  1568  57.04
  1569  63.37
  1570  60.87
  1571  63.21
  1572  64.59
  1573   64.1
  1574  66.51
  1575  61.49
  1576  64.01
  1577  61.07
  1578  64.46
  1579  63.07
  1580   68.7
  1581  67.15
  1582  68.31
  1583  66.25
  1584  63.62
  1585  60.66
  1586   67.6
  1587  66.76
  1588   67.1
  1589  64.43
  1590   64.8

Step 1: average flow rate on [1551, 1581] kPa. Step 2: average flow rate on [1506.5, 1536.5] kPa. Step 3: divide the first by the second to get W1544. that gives 1.4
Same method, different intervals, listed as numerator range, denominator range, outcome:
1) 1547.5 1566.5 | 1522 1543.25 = 1.78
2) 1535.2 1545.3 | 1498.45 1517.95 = 0.53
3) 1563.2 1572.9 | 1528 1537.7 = 2.19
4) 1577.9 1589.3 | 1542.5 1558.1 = 1.34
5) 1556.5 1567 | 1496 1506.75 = 1.09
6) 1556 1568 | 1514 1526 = 1.23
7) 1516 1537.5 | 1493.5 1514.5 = 0.69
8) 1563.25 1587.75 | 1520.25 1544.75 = 1.90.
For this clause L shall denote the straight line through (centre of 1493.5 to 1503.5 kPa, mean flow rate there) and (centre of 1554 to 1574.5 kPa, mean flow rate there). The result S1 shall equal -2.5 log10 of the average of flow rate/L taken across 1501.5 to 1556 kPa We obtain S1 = 0.30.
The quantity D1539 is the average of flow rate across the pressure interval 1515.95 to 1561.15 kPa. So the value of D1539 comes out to 42.4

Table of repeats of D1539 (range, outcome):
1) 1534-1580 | 51.1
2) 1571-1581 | 64.3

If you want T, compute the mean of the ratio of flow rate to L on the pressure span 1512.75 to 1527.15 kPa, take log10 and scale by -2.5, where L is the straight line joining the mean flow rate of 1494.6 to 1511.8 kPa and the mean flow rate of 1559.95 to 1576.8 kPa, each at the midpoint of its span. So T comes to 0.17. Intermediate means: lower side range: 55.3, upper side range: 61.5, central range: 48.7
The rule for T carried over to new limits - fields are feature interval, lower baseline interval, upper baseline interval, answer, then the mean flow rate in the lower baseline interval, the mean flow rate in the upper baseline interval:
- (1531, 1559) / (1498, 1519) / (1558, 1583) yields 0.42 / 54.6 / 62.6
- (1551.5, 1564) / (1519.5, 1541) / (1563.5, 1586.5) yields -0.15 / 34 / 63.2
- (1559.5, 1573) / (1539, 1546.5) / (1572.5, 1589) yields -0.16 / 33.3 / 65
